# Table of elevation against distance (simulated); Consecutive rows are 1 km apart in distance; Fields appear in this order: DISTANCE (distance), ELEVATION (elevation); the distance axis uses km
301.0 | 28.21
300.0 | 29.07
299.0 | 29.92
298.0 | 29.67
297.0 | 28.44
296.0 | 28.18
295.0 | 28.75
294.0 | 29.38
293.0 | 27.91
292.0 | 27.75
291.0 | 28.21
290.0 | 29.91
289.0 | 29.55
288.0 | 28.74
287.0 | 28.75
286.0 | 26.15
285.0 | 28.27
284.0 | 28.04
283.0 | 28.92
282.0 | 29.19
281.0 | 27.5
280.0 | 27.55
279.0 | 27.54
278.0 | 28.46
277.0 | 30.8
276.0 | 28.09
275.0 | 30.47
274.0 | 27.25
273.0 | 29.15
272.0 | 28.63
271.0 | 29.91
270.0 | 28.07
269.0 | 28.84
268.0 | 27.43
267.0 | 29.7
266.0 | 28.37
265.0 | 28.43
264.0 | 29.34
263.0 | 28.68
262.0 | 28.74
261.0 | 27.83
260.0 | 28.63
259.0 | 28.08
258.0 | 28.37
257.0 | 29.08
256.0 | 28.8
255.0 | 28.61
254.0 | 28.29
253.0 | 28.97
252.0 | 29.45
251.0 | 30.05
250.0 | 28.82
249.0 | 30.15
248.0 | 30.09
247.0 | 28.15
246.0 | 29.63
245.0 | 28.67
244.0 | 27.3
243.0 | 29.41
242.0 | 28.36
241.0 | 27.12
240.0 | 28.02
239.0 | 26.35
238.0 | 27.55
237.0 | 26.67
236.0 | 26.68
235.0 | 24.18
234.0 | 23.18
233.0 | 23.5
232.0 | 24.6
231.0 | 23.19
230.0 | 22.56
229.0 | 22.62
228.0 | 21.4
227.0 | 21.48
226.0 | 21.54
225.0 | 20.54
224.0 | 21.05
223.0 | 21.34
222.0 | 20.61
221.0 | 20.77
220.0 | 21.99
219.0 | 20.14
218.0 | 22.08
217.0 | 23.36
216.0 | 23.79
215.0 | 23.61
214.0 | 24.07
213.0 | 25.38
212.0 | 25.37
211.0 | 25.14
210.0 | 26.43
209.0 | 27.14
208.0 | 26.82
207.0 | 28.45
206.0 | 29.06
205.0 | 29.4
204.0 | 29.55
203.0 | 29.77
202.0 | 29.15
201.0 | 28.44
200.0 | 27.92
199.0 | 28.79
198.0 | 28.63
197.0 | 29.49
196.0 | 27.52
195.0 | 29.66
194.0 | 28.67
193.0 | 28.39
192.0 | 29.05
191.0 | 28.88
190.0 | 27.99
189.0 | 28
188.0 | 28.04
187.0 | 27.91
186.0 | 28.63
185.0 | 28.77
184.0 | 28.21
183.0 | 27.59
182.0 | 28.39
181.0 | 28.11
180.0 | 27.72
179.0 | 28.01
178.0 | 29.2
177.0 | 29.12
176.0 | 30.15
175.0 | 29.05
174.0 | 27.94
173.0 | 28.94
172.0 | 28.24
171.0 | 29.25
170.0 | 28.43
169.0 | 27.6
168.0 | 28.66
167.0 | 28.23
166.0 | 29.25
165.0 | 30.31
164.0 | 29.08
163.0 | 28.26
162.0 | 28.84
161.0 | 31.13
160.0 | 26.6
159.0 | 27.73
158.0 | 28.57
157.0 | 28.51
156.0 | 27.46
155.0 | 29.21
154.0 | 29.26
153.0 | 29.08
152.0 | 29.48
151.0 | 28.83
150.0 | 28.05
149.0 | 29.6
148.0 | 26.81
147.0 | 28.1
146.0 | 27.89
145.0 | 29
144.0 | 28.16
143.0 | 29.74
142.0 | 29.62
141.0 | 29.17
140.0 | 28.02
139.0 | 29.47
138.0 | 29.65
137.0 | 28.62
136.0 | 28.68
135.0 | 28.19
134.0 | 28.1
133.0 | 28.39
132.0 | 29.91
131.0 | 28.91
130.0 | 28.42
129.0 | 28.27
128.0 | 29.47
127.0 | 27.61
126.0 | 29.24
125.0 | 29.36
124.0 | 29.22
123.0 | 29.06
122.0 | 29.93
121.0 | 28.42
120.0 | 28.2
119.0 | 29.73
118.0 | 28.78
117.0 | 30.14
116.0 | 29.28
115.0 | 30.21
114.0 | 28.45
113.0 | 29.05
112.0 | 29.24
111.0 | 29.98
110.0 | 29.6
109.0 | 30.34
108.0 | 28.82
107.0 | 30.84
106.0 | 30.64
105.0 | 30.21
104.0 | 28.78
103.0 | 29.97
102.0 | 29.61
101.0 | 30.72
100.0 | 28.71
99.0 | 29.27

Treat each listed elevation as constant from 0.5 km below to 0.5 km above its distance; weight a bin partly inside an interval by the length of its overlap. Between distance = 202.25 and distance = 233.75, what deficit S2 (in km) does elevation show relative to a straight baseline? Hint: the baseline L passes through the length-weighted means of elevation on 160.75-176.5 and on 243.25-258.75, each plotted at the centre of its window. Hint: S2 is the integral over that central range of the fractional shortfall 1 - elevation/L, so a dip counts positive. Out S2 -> 5.2 km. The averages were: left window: 28.9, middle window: 24.1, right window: 29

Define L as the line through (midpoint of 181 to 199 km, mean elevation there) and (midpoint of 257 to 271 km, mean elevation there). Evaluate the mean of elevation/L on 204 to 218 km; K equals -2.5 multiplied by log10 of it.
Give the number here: 0.100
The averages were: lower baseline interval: 28.5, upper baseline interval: 28.6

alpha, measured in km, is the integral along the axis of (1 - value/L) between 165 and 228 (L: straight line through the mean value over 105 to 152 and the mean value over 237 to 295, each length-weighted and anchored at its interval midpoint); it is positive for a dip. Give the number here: 4.3 km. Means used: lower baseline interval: 29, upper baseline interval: 28.6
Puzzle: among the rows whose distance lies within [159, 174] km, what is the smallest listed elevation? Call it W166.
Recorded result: 26.6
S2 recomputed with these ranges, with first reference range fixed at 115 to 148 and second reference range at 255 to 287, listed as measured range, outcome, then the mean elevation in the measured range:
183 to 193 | 0.1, 28.3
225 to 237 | 2.3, 23.2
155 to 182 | 0.1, 28.6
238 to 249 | 0.1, 28.4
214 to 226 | 2.9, 21.8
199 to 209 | 0.0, 28.7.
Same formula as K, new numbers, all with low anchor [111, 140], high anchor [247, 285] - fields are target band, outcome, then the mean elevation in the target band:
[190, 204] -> 0.00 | 28.8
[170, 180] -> 0.00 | 28.8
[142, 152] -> 0.01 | 28.6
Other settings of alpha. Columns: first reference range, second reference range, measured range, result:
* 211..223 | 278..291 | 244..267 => -2.55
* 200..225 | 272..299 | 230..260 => -1.01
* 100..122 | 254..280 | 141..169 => 0.57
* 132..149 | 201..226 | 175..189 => -1.05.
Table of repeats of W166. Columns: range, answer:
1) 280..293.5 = 26.15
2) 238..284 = 26.35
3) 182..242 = 20.14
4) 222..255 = 20.54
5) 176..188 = 27.59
